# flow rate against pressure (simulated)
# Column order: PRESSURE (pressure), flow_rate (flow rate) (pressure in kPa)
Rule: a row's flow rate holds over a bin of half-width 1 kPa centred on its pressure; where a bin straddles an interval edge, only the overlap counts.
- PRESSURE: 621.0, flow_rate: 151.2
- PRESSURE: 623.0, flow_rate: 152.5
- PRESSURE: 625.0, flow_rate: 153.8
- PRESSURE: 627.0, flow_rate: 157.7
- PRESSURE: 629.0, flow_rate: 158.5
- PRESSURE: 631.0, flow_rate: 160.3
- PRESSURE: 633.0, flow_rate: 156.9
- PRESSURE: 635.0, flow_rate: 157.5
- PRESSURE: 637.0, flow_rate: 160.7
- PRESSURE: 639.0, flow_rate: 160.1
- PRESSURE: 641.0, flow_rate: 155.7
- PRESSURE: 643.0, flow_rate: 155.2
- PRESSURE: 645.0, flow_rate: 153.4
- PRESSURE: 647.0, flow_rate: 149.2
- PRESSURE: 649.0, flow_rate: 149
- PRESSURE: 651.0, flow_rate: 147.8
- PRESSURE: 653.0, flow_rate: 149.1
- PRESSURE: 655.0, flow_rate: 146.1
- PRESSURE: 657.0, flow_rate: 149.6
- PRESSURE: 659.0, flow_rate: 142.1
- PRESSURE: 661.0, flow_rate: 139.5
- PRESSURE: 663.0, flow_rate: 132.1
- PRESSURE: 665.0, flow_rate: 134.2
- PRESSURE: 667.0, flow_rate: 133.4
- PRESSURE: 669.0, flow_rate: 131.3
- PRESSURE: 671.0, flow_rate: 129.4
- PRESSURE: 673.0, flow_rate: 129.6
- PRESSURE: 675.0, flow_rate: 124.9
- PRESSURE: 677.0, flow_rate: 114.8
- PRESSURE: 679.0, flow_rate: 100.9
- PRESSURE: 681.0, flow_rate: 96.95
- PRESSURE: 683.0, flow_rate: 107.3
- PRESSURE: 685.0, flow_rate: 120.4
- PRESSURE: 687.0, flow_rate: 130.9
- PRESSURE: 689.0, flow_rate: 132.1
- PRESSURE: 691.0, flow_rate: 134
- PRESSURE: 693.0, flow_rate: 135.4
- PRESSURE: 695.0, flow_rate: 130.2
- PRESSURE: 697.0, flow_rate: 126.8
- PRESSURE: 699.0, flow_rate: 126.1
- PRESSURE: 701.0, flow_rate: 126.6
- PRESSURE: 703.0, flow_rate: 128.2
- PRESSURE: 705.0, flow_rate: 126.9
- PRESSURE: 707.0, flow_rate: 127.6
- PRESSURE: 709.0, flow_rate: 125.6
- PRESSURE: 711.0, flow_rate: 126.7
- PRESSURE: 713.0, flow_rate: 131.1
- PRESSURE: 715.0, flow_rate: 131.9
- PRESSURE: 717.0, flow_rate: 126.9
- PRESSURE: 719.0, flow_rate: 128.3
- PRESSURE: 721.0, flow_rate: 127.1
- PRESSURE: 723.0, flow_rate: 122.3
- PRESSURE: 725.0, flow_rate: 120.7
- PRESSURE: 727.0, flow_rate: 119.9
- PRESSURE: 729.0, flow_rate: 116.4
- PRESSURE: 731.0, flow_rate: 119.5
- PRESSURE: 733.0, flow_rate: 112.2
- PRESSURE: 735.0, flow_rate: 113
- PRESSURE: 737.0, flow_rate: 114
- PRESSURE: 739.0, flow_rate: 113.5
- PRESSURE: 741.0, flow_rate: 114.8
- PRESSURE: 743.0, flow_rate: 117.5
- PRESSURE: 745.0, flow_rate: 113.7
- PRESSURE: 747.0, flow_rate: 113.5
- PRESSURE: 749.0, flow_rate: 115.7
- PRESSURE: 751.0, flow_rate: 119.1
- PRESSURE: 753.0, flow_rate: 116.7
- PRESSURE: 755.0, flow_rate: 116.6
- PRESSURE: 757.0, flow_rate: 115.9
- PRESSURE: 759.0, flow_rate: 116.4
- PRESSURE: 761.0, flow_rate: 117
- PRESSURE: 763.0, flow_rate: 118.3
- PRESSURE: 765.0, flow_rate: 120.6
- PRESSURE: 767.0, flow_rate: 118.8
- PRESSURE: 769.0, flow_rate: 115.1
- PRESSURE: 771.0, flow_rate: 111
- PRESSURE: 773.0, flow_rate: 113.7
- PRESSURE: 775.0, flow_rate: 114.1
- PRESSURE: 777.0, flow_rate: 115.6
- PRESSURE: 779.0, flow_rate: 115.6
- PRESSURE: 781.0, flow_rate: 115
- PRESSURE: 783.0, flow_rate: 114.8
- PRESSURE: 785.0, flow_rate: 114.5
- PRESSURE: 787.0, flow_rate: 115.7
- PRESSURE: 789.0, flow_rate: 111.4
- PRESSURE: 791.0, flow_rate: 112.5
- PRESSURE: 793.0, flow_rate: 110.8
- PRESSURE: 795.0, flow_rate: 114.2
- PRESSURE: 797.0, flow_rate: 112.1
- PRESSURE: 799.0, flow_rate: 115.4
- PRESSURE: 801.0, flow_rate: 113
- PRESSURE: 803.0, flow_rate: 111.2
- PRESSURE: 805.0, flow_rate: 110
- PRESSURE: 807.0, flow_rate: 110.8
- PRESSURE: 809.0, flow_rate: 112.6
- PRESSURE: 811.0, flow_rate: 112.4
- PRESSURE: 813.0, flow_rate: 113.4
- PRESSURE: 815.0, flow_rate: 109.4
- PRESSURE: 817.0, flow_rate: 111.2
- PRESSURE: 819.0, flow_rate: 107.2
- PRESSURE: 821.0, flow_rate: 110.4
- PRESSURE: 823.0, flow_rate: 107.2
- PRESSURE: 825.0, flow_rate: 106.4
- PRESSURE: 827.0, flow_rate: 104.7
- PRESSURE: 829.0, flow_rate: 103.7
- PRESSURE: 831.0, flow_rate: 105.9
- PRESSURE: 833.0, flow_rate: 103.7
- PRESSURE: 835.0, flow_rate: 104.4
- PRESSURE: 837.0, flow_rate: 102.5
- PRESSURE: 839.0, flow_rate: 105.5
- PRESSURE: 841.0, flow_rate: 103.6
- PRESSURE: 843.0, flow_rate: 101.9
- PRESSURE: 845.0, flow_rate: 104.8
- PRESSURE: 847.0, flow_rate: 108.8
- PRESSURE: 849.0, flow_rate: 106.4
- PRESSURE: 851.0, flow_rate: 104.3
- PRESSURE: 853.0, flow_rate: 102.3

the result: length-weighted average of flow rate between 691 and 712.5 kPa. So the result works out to 128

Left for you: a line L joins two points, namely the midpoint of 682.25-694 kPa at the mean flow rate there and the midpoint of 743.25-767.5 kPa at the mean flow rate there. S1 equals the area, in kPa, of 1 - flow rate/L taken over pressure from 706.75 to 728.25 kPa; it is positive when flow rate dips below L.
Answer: -0.6 kPa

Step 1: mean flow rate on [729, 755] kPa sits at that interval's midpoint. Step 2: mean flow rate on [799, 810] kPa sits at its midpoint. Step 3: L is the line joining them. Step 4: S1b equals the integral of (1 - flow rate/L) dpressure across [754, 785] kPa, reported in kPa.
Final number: -0.6 kPa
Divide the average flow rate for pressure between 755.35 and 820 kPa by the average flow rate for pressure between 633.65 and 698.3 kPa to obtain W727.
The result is 0.8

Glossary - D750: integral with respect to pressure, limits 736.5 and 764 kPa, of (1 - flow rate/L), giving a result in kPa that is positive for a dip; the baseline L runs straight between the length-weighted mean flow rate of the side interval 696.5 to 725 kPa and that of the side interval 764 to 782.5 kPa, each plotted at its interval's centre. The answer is 0.9 kPa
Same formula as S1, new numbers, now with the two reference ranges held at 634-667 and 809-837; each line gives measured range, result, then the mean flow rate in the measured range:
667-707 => 4.4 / 124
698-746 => 3.5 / 122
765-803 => 0.9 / 114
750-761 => 0.6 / 117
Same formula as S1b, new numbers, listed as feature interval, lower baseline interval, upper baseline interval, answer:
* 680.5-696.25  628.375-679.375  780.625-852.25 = 1.4 kPa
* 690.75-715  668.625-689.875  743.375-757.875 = -2.1 kPa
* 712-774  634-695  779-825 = 2.1 kPa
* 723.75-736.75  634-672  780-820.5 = 1.2 kPa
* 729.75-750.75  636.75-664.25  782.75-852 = 2.1 kPa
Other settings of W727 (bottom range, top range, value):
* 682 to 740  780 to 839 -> 0.89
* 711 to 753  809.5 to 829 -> 0.91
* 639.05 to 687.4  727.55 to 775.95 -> 0.86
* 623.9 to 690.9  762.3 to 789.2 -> 0.82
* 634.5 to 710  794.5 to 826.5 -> 0.82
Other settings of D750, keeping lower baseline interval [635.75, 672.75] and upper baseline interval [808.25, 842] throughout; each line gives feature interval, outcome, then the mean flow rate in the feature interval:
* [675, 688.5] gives 2.47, 114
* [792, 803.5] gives 0.05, 113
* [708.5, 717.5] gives 0.24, 129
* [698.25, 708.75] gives 0.57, 127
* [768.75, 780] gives 0.42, 114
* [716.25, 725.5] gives 0.37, 125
